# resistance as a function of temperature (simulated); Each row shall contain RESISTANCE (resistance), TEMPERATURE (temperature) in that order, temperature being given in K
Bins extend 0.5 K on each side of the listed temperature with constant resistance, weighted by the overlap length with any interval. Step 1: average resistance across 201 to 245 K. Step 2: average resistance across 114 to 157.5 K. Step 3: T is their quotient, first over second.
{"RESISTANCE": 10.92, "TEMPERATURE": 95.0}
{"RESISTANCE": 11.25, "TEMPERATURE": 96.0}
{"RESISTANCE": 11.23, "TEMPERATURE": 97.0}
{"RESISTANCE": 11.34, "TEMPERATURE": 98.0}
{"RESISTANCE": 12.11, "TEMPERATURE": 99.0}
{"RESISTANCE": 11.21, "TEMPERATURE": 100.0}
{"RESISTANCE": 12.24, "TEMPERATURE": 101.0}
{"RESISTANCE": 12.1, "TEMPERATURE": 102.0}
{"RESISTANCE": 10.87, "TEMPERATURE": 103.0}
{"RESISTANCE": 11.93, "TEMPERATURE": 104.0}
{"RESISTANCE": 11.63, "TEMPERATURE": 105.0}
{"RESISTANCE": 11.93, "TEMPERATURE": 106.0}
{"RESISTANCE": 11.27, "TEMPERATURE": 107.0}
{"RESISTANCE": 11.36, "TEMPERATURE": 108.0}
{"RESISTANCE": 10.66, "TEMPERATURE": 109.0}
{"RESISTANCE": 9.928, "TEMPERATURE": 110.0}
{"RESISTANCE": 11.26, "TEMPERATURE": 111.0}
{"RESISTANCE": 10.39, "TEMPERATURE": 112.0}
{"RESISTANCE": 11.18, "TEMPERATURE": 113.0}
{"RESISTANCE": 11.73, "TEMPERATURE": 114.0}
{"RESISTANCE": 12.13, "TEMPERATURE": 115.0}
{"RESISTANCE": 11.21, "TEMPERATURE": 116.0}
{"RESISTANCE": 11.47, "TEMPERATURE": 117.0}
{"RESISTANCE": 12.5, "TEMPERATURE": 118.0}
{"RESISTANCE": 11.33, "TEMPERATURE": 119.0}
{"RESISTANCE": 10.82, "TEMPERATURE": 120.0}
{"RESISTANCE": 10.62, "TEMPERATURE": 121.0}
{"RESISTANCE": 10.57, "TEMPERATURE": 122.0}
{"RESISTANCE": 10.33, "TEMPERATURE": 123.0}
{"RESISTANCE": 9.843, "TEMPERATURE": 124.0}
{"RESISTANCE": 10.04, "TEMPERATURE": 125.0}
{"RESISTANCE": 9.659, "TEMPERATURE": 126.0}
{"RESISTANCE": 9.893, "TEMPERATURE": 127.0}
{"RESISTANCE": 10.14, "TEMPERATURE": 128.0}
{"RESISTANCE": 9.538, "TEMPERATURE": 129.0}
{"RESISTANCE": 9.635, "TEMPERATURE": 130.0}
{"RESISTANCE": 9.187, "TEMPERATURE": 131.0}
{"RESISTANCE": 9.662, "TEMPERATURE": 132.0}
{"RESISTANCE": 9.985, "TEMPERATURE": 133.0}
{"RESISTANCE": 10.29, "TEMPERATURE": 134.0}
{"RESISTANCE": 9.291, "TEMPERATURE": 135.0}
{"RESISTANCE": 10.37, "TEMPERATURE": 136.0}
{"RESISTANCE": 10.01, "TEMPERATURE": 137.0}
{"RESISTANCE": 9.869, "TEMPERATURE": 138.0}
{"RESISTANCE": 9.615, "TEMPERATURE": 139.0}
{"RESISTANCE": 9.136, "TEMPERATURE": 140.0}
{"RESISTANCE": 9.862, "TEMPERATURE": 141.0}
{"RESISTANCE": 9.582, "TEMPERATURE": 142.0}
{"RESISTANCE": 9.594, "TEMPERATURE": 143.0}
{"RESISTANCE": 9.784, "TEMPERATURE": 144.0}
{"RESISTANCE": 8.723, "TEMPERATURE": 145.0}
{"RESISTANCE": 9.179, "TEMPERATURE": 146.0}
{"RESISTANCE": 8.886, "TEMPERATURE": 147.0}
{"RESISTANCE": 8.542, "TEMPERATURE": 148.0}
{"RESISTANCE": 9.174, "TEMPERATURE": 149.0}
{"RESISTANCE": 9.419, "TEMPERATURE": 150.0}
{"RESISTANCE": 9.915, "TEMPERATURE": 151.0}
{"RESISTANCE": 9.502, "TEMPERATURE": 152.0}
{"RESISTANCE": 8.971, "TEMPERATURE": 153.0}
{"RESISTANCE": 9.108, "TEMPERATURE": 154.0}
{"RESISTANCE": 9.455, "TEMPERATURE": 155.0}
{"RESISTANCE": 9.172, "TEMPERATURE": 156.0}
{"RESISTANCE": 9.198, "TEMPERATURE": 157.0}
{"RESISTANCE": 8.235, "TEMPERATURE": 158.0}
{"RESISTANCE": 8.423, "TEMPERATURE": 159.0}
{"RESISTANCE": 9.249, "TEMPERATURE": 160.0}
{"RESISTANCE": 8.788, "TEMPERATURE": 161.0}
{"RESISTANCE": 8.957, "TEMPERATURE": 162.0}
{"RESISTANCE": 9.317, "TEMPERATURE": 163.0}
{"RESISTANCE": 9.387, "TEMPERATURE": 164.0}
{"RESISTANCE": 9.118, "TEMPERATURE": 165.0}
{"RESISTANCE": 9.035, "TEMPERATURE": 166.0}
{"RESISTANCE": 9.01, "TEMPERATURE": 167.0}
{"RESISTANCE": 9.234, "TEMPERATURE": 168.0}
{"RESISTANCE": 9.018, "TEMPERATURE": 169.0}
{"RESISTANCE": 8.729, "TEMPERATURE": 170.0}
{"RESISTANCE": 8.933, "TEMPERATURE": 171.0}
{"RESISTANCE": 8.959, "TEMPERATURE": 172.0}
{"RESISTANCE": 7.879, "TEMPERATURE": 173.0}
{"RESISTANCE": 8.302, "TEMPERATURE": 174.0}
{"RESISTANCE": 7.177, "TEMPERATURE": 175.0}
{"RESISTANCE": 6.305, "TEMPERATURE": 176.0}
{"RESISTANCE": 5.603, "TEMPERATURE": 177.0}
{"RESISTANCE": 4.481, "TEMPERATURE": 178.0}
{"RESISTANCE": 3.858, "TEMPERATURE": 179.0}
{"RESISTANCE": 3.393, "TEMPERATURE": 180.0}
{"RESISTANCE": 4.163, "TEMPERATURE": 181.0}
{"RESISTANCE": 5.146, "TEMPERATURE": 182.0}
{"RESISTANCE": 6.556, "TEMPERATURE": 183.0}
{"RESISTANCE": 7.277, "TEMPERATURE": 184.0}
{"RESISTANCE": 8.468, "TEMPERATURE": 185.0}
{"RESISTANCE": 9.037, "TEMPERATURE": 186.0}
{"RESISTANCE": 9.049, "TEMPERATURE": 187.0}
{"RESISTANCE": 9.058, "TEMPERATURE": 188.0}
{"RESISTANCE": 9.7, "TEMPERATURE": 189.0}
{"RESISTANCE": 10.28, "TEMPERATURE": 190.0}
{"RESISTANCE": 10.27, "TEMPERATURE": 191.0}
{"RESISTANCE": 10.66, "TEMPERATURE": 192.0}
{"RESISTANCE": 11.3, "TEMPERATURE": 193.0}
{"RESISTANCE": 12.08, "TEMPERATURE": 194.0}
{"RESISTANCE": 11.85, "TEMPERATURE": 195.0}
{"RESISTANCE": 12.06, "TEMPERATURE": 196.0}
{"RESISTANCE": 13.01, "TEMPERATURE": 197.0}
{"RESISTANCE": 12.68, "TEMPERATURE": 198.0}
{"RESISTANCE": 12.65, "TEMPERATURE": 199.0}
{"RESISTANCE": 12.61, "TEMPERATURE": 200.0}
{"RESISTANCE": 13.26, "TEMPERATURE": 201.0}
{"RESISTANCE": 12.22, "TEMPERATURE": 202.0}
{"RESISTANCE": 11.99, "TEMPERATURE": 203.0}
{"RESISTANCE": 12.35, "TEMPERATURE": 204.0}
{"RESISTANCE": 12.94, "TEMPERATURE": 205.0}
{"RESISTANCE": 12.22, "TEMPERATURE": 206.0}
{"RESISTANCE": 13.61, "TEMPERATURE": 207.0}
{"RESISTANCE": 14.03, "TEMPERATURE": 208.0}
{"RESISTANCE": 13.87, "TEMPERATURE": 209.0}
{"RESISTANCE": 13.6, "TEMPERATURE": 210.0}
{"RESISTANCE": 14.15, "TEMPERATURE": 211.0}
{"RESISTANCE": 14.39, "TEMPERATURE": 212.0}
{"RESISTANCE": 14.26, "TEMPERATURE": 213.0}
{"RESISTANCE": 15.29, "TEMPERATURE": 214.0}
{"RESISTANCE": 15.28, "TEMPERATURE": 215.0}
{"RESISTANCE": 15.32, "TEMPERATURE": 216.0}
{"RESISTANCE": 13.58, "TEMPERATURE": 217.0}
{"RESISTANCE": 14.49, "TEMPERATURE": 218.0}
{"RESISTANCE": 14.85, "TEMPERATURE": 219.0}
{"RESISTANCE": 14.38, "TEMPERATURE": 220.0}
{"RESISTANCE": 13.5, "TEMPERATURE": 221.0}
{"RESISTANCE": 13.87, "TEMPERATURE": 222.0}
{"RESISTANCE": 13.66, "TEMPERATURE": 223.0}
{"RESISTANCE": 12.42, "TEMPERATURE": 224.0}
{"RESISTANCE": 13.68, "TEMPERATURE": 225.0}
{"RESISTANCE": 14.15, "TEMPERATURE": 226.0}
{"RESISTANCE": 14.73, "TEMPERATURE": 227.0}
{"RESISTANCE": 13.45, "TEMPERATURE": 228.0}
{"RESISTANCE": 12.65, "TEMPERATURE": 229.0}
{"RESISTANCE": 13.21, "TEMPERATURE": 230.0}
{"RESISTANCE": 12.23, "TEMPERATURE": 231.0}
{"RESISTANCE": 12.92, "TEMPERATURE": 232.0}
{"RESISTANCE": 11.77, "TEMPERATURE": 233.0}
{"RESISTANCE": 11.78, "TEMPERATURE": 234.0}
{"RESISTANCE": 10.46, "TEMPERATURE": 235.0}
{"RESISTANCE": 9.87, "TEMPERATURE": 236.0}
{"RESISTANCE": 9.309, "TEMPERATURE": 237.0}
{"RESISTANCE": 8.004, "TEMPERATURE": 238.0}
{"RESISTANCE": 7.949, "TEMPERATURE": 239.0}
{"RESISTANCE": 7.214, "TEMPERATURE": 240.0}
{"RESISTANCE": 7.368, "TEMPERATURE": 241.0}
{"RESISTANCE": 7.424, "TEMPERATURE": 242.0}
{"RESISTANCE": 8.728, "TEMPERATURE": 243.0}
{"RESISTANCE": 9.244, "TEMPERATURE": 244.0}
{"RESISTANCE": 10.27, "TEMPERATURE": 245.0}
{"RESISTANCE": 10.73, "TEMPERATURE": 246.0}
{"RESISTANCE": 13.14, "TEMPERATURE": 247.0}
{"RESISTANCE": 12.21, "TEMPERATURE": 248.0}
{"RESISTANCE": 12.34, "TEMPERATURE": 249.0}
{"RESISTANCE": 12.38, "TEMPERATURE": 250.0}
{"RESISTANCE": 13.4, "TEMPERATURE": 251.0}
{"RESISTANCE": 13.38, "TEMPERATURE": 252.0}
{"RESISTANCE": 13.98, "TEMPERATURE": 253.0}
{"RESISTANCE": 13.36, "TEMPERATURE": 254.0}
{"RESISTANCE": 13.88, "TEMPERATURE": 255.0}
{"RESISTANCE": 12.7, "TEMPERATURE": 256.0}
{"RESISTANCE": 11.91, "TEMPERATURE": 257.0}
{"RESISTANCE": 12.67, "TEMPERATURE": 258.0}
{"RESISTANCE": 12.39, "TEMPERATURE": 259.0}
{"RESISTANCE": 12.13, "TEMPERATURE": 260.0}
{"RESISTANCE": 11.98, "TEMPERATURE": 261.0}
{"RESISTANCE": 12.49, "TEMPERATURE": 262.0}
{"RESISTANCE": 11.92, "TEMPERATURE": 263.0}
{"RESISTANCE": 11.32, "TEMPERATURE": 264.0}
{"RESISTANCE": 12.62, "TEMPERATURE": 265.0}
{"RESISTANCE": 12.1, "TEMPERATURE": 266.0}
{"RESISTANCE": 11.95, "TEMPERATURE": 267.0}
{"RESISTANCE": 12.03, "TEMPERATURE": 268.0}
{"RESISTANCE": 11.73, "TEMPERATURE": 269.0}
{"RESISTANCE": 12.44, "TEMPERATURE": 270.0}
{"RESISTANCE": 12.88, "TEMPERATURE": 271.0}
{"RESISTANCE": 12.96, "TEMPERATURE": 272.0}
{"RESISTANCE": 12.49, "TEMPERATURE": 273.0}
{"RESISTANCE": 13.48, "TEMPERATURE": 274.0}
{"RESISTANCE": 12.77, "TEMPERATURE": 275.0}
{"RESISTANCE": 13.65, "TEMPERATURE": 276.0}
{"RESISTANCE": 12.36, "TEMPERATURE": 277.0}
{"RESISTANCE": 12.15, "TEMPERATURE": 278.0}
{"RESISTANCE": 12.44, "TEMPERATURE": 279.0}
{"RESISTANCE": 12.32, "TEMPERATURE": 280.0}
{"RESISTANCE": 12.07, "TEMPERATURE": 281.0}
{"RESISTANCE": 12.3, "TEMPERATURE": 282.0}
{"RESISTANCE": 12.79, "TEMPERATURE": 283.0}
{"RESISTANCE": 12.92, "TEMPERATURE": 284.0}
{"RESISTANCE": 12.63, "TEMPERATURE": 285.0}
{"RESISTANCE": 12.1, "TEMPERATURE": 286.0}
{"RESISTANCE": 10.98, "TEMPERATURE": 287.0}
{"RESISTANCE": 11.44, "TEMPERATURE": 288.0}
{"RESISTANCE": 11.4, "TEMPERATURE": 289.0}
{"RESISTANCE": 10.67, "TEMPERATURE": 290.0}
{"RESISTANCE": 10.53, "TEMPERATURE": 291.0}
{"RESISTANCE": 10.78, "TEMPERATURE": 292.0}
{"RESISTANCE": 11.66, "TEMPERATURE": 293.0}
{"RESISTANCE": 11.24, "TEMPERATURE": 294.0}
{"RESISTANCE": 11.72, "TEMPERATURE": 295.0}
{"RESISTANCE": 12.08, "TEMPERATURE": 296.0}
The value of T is 1.2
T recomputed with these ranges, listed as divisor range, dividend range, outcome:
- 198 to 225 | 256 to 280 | 0.91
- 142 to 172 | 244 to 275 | 1.36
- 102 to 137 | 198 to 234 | 1.26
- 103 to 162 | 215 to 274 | 1.21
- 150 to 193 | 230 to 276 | 1.40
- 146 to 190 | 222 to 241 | 1.41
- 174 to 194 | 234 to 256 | 1.42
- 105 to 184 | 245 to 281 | 1.35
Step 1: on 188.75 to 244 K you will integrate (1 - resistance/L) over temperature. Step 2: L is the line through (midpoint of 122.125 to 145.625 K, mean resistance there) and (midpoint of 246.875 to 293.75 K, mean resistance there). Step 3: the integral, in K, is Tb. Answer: -4.8 K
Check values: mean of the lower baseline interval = 9.75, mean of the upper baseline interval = 12.3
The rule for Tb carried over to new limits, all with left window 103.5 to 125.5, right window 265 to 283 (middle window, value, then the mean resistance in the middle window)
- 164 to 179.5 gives 5.12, 7.76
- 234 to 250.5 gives 3.20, 9.85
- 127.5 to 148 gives 3.10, 9.59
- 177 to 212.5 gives 4.11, 10.5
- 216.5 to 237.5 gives -1.44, 12.9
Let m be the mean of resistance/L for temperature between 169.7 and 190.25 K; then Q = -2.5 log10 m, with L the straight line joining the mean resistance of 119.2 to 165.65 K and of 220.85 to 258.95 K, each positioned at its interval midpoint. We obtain 0.40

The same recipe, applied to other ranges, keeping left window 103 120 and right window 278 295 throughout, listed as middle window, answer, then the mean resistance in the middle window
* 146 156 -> 0.235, 9.21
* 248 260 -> -0.105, 12.9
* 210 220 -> -0.247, 14.6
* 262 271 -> -0.033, 12.1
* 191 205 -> -0.056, 12.2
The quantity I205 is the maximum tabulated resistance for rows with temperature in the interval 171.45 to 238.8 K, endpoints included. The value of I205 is 15.32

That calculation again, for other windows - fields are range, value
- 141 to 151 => 9.915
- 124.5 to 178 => 10.37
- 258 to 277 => 13.65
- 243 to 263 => 13.98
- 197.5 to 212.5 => 14.39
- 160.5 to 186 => 9.387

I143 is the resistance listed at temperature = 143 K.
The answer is 9.594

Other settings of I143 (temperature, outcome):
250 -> 12.38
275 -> 12.77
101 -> 12.24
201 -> 13.26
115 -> 12.13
